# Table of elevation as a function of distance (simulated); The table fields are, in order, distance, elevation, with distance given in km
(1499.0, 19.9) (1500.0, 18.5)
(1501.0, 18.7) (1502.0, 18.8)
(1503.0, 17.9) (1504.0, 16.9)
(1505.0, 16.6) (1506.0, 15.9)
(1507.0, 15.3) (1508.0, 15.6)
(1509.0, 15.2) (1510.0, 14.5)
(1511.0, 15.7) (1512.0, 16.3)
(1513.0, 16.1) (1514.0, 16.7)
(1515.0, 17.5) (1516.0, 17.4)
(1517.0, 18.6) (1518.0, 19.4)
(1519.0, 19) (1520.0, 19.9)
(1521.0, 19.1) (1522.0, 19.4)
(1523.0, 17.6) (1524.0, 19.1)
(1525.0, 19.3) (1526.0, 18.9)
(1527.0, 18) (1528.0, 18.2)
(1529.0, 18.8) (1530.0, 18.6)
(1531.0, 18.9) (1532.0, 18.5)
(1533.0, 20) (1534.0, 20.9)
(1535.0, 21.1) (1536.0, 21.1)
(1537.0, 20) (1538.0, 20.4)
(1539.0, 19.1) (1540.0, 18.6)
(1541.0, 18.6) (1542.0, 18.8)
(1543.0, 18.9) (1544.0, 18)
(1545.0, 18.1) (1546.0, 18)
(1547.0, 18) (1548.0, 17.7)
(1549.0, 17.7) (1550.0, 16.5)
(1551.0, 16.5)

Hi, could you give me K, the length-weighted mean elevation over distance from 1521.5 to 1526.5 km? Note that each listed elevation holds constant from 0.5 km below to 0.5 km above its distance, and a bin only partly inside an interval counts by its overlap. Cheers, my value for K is 18.9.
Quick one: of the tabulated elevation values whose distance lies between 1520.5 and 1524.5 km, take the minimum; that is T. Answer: 17.6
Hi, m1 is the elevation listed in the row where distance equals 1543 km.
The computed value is 18.9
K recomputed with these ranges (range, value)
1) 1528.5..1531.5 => 18.8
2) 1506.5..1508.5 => 15.4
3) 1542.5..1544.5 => 18.4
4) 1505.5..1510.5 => 15.3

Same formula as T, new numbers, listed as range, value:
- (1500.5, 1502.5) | 18.7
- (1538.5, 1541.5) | 18.6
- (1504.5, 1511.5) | 14.5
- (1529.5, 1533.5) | 18.5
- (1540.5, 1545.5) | 18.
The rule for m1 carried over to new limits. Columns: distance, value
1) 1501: 18.7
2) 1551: 16.5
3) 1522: 19.4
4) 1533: 20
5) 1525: 19.3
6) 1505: 16.6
